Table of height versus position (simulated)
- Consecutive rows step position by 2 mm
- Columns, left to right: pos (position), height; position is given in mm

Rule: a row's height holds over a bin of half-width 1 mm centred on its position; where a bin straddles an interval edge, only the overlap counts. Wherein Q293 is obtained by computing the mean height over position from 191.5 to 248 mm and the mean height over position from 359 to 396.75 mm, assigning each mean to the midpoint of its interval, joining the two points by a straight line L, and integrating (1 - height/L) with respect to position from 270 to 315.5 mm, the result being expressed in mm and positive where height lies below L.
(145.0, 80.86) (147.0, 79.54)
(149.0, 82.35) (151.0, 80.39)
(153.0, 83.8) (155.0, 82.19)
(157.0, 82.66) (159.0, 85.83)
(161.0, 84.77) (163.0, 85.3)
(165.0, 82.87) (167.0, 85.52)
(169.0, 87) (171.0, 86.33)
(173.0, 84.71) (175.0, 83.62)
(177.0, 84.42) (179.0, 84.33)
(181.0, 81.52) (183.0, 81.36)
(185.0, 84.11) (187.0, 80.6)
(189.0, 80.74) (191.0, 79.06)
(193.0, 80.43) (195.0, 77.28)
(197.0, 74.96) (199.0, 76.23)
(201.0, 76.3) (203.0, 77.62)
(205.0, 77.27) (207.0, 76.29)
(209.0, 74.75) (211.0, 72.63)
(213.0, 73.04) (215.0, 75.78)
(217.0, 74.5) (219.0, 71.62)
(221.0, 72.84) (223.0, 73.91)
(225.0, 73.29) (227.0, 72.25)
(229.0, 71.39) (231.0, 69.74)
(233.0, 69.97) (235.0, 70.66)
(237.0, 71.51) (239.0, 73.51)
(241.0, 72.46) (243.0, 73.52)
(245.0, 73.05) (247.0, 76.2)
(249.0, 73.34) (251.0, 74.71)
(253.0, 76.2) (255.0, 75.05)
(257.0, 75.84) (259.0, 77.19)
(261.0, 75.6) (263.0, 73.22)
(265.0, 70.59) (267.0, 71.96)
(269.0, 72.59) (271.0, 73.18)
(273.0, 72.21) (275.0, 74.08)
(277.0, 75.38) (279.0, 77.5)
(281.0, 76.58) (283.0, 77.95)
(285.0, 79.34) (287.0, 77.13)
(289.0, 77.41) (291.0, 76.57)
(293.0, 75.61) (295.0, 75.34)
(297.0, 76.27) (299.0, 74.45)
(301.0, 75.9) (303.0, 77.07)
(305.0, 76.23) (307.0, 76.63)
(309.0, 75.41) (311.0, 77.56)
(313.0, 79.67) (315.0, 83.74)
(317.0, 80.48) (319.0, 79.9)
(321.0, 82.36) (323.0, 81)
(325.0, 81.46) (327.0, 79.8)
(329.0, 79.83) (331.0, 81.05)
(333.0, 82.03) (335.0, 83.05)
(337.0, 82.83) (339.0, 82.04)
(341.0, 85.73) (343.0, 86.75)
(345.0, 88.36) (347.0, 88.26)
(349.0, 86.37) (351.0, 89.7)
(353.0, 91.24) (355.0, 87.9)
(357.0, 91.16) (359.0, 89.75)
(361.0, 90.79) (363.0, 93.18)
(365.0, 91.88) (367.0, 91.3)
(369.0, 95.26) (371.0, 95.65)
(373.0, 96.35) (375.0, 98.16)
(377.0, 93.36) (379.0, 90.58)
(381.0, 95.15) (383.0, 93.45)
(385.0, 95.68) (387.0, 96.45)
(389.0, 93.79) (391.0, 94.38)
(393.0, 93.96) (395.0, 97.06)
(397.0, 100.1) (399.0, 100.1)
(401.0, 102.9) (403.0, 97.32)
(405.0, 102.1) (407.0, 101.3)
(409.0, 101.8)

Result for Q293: 3.76 mm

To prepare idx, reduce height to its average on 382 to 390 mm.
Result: 94.8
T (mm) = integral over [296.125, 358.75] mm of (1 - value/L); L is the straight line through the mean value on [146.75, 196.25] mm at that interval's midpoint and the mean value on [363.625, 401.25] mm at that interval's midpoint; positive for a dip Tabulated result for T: 6.8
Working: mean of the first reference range 82.8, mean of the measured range 82.2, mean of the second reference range 95.4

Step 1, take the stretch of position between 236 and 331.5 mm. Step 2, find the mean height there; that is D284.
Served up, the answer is 76.3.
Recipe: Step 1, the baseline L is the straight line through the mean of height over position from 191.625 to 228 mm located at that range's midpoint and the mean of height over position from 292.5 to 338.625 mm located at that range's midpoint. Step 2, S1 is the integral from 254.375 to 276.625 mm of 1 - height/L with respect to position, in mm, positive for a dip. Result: 1.0 mm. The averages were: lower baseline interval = 75.1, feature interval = 73.8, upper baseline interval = 79.1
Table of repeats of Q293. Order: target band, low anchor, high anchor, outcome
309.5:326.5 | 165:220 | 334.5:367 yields 1.1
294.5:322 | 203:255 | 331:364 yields 1.6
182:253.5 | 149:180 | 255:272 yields 3.2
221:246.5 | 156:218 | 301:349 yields 2.7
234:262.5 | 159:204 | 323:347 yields 2.8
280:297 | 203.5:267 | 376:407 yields 0.9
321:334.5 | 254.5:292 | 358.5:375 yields 0.8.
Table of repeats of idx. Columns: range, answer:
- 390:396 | 95.1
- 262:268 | 71.9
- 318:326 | 81.2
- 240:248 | 73.8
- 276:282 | 76.5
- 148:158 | 82.3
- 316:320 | 80.2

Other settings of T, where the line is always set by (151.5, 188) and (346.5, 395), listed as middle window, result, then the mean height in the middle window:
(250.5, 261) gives 1.42 mm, 75.8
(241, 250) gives 1.38 mm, 73.9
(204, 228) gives 3.33 mm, 74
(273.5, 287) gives 1.84 mm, 76.7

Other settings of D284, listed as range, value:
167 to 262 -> 76.7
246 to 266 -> 74.8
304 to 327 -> 79.5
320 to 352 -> 83.8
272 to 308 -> 76.2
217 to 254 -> 72.8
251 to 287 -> 75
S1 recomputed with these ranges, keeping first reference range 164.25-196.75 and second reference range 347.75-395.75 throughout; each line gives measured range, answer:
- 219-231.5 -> 1.87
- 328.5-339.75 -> 1.12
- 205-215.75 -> 1.21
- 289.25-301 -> 1.72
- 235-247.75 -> 1.90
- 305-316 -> 1.38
